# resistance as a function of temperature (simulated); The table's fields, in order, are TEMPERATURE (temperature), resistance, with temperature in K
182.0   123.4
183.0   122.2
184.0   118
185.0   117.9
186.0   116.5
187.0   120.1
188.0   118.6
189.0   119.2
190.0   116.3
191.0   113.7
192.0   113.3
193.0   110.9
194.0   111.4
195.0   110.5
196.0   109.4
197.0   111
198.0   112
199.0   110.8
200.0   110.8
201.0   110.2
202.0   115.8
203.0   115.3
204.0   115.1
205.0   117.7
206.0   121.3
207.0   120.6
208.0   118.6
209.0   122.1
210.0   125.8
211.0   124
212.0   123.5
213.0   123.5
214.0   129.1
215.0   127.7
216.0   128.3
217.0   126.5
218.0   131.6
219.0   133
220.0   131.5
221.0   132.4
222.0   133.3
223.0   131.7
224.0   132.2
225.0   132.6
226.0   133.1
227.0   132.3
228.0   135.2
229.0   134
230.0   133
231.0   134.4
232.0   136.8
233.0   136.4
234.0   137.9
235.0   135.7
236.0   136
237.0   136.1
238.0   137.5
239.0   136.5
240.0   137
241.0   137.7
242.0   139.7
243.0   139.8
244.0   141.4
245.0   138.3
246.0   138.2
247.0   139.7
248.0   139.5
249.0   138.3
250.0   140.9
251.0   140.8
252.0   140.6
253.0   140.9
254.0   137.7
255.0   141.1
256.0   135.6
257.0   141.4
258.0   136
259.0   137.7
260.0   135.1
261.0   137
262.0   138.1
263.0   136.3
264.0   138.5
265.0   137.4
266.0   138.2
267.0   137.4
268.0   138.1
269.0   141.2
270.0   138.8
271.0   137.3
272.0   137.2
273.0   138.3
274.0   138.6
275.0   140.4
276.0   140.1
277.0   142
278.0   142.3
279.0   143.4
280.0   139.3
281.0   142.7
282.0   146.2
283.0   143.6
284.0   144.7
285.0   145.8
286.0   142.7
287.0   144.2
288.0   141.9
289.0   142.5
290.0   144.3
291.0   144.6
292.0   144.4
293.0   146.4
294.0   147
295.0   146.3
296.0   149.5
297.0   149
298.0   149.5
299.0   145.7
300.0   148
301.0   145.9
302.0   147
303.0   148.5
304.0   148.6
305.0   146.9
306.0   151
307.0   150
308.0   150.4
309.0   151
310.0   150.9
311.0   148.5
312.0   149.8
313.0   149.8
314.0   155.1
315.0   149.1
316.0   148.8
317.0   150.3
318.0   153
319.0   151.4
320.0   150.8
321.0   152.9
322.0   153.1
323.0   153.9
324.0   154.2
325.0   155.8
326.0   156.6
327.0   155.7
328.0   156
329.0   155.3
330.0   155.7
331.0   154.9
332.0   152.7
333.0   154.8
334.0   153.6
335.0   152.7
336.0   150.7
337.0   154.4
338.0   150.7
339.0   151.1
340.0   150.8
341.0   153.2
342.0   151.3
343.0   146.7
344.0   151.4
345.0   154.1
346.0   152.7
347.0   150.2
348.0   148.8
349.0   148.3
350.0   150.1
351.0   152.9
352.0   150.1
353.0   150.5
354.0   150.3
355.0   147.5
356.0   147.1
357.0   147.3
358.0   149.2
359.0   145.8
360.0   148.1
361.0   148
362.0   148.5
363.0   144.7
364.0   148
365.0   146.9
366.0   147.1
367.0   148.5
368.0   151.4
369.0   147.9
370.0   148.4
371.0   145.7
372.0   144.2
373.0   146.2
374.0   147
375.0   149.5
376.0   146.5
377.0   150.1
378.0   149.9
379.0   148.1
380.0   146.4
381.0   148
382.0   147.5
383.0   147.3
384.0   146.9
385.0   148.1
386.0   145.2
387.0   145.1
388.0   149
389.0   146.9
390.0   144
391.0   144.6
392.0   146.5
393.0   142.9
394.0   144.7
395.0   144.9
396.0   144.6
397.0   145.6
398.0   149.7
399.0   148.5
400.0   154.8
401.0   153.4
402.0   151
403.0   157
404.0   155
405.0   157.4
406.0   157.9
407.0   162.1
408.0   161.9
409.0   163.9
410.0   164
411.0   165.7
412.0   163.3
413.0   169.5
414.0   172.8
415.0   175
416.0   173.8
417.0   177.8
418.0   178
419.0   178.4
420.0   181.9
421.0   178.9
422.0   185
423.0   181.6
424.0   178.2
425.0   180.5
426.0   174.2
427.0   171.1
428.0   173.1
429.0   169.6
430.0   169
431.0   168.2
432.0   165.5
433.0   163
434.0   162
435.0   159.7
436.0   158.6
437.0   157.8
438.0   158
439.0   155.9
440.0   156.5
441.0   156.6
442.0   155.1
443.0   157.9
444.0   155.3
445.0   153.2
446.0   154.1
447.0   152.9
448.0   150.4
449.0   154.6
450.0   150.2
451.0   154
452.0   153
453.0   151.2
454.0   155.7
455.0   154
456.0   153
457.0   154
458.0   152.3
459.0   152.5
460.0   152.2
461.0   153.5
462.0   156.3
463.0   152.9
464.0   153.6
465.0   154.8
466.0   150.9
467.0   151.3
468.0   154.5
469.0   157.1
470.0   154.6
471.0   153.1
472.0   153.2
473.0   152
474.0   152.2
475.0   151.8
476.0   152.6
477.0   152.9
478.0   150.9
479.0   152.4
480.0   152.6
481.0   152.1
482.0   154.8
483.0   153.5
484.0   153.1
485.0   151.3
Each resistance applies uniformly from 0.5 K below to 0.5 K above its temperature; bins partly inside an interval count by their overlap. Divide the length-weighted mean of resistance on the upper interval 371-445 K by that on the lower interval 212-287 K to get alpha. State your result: 1.2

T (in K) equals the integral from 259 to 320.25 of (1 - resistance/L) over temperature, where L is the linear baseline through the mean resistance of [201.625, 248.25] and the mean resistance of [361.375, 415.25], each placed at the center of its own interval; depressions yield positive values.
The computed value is -2.4 K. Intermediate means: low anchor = 131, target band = 145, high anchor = 151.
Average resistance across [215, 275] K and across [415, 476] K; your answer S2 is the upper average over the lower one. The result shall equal 1.18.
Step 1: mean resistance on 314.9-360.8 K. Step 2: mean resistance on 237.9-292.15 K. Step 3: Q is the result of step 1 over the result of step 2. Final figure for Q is 1.1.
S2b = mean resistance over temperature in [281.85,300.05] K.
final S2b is 146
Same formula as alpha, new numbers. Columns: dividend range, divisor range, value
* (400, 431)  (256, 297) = 1.20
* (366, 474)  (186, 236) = 1.27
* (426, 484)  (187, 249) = 1.23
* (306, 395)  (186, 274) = 1.15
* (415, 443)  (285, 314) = 1.15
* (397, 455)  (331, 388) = 1.09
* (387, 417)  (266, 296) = 1.10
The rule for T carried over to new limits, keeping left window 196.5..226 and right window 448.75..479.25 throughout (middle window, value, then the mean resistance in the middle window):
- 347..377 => -1.5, 148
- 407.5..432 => -4.2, 173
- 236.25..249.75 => -1.2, 138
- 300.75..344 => -4.9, 152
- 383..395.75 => -0.1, 146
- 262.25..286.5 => -1.8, 140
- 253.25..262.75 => -0.7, 138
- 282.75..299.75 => -1.6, 145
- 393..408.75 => -0.7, 152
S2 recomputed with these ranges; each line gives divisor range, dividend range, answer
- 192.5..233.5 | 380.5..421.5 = 1.27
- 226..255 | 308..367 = 1.10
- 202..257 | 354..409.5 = 1.12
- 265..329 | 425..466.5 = 1.08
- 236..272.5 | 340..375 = 1.08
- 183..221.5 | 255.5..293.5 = 1.18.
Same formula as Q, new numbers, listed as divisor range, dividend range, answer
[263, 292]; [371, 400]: 1.04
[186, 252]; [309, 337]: 1.20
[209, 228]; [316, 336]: 1.19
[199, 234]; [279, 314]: 1.16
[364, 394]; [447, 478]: 1.04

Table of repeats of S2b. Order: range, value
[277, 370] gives 149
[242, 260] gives 139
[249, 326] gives 145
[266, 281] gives 140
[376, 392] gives 147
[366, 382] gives 148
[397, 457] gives 163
